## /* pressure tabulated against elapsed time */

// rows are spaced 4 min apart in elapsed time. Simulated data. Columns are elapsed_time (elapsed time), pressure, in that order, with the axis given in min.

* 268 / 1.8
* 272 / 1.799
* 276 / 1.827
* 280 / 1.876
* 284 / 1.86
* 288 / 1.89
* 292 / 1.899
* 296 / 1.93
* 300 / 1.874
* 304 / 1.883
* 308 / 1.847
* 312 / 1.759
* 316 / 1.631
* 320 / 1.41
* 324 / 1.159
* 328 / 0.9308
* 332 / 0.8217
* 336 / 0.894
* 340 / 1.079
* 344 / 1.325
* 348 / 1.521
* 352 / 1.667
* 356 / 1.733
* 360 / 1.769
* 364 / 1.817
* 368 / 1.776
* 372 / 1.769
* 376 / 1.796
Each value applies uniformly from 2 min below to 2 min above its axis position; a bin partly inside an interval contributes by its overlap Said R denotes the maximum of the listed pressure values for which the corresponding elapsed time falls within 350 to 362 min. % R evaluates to 1.769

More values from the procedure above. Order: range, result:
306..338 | 1.847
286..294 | 1.899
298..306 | 1.883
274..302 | 1.93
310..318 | 1.759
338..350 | 1.521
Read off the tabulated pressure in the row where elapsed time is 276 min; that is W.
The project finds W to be 1.827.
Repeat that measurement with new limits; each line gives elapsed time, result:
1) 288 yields 1.89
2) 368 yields 1.776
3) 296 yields 1.93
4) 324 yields 1.159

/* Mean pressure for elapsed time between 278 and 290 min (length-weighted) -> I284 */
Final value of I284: 1.88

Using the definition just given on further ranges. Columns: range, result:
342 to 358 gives 1.56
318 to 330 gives 1.17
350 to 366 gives 1.75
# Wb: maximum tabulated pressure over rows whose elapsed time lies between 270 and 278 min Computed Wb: 1.827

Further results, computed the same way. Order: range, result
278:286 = 1.876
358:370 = 1.817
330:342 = 1.079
